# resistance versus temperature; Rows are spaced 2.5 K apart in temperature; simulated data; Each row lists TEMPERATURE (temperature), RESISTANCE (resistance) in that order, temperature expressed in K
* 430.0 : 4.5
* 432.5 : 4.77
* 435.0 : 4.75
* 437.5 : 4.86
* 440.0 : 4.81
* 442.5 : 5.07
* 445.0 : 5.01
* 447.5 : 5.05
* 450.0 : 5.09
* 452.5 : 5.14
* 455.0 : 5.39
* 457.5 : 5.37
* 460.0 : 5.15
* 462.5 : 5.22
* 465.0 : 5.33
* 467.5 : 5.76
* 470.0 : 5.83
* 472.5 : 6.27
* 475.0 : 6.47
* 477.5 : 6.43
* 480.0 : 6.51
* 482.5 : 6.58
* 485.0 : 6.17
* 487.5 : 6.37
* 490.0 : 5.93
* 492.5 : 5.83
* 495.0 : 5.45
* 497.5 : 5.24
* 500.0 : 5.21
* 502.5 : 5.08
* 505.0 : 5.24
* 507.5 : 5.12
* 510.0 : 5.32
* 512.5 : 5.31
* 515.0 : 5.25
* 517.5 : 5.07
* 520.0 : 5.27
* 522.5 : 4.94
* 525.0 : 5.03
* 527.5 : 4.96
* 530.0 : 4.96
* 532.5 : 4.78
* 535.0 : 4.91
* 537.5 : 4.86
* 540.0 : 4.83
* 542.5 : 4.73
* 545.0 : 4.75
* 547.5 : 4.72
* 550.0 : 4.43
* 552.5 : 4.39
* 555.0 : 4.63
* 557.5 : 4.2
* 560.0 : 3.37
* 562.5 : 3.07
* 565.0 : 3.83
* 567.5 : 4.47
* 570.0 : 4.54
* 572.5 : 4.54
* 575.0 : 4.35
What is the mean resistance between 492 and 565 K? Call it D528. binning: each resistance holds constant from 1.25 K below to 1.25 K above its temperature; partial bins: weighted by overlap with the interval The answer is 4.83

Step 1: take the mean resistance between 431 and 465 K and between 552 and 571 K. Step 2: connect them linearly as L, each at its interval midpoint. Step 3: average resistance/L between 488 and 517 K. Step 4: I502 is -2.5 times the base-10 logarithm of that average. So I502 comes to -0.18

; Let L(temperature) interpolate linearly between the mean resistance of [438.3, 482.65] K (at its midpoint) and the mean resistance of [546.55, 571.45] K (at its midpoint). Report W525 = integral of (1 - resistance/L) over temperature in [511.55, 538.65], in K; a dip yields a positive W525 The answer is -2.3 K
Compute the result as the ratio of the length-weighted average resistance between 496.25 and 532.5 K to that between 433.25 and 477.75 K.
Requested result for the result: 0.96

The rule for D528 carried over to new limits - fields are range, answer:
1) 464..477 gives 5.97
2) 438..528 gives 5.48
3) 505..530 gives 5.14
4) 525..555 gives 4.76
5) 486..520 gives 5.42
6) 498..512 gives 5.2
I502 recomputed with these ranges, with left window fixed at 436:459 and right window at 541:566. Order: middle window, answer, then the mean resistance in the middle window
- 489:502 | -0.171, 5.5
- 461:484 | -0.232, 6.04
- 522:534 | -0.117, 4.93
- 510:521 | -0.157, 5.23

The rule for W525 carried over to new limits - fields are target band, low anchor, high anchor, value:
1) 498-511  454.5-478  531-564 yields -0.2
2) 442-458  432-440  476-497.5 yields 0.0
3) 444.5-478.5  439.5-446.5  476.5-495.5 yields -0.2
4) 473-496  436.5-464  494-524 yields -4.6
